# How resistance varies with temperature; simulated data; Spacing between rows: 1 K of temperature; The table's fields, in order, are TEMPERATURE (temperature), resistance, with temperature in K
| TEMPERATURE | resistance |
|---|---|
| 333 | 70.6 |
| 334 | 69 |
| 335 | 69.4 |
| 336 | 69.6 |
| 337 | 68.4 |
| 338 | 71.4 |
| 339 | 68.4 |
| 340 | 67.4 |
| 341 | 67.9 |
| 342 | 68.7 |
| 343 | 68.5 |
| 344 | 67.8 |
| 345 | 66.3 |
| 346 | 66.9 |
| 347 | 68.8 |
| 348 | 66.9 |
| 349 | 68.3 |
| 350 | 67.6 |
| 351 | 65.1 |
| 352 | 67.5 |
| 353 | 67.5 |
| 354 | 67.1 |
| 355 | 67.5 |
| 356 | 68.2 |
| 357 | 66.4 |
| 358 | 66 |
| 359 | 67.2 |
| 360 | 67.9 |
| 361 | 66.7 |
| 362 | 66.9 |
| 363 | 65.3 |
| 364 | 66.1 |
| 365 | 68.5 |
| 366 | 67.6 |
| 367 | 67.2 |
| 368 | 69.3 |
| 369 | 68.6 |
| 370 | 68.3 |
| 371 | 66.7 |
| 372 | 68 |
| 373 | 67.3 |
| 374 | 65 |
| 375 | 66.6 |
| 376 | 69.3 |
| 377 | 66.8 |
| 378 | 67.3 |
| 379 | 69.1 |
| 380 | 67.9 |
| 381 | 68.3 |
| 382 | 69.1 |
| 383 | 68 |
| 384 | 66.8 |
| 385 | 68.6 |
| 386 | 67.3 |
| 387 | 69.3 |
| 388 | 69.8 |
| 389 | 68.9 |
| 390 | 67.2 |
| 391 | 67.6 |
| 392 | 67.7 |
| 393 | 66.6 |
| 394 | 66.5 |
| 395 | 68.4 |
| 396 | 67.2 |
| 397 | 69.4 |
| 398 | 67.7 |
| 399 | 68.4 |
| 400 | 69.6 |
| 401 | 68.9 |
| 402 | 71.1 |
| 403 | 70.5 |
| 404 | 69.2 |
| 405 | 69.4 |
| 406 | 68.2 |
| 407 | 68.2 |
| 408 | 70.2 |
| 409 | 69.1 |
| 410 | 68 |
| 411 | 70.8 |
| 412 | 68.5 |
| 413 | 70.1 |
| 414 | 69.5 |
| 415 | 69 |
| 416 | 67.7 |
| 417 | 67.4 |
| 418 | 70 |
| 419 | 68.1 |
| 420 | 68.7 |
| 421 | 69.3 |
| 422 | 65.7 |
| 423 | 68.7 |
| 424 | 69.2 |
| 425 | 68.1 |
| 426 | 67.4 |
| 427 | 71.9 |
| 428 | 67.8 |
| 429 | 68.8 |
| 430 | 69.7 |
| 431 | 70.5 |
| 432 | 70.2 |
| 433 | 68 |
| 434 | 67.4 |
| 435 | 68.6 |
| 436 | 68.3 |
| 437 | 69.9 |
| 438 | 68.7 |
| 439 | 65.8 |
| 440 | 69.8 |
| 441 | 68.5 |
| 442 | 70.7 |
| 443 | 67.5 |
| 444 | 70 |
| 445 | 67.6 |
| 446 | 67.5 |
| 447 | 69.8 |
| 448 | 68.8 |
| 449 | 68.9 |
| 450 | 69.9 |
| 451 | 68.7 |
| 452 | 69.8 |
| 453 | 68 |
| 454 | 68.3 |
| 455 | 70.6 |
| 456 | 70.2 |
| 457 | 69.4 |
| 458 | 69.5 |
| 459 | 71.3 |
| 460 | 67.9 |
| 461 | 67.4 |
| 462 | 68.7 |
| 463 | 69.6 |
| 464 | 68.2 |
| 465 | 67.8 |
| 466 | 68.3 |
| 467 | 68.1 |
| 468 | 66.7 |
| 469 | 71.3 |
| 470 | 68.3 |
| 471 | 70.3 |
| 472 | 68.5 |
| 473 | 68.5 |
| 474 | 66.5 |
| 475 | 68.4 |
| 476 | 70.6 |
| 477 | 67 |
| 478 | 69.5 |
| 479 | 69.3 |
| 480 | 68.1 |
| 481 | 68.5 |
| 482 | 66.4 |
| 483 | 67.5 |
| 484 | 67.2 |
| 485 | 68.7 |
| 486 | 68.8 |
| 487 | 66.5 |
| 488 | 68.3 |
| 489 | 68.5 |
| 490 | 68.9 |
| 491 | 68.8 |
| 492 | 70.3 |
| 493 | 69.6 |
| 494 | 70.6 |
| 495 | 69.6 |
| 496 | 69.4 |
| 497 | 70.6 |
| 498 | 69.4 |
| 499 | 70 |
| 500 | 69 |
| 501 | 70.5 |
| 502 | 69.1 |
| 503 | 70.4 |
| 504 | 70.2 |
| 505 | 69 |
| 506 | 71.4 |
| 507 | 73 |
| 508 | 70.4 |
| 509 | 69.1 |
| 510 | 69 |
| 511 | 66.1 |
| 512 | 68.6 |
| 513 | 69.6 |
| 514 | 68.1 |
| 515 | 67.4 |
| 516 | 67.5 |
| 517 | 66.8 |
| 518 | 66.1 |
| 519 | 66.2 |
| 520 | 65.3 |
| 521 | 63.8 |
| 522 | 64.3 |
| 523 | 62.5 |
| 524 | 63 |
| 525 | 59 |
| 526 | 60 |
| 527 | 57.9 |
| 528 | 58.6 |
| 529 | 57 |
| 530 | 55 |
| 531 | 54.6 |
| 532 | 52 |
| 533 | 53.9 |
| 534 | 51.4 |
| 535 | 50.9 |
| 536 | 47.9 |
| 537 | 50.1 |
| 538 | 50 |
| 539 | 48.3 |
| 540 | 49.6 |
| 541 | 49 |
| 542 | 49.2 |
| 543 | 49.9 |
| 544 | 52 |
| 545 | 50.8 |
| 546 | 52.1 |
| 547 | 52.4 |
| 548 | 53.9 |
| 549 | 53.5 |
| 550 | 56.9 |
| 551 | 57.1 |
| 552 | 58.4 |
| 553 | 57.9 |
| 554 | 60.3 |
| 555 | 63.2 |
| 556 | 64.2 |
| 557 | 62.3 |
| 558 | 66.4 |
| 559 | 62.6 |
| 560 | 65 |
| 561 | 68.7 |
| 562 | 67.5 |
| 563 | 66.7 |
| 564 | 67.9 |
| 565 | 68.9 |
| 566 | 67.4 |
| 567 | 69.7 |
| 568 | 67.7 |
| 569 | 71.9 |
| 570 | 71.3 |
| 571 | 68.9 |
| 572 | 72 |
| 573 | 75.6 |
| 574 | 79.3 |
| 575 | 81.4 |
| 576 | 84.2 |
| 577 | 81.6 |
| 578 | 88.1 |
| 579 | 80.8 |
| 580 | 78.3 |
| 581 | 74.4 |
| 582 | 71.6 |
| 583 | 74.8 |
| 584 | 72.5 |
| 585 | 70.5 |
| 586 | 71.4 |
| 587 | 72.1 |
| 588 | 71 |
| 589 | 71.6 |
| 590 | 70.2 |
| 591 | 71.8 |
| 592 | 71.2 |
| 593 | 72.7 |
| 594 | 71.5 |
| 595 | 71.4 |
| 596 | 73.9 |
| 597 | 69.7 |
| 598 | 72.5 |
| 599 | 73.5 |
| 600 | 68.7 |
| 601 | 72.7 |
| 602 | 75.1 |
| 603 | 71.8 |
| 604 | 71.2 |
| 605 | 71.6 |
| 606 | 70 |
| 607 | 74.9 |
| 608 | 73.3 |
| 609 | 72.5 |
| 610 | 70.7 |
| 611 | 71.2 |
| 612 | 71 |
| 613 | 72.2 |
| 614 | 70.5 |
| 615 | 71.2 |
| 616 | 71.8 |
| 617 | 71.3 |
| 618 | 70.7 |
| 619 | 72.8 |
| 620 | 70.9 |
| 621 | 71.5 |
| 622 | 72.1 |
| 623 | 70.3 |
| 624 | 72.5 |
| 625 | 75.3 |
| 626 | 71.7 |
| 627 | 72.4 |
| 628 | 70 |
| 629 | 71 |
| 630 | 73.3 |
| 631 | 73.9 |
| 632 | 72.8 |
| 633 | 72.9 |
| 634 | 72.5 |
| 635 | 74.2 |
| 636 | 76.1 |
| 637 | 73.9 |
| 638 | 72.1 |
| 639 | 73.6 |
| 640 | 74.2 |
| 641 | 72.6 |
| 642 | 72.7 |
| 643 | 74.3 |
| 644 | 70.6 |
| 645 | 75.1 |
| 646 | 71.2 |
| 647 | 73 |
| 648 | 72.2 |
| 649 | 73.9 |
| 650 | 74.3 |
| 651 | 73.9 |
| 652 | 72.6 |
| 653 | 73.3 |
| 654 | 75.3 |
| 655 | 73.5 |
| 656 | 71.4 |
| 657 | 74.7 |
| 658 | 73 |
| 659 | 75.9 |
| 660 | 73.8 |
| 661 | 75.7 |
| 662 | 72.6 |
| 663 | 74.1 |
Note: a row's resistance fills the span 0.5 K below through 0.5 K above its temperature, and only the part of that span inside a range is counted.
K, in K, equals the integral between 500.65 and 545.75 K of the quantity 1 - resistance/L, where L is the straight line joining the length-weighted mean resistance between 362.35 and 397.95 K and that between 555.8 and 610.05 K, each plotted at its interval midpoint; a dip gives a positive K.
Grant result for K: 6.4 K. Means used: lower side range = 67.8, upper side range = 72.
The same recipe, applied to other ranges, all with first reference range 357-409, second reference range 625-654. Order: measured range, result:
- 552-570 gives 1.5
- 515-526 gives 1.0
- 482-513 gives 0.5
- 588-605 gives 0.1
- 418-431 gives 0.0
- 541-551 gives 2.6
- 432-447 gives 0.1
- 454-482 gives 0.4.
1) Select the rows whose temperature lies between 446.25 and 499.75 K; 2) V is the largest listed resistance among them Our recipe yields 71.3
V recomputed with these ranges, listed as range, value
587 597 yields 73.9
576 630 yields 88.1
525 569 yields 71.9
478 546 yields 73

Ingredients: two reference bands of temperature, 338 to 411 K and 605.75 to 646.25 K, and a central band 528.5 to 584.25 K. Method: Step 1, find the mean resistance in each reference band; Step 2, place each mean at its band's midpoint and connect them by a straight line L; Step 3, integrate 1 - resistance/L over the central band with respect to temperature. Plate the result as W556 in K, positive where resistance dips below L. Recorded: 6.4 K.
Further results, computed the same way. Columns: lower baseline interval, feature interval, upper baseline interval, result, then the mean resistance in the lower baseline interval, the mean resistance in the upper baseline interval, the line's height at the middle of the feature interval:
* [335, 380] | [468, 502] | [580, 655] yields 0.5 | 67.6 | 72.4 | 70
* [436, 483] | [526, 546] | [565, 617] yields 5.3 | 68.7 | 73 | 71.2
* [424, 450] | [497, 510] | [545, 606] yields -0.2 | 68.8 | 69.2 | 69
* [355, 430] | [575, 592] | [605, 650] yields -0.9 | 68.2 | 72.4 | 71.6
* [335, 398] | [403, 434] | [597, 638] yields -0.1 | 67.7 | 72.2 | 68.7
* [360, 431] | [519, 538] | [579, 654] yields 3.7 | 68.3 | 72.5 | 70.8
